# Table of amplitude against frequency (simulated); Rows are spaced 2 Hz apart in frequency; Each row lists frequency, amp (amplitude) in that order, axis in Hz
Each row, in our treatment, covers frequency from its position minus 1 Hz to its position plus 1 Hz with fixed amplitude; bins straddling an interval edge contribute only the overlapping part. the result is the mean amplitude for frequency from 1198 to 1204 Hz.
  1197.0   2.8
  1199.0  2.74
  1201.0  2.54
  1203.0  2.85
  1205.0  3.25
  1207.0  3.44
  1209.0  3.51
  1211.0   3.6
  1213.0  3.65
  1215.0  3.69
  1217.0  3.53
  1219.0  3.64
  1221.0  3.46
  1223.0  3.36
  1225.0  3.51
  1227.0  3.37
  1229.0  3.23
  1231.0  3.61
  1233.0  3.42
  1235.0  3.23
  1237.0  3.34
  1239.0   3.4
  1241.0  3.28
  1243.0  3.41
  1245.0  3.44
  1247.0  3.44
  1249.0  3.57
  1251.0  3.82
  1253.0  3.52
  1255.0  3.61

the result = 2.71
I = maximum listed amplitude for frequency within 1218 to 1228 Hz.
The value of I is 3.64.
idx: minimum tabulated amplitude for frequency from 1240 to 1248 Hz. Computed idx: 3.28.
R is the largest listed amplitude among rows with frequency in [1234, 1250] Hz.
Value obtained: 3.57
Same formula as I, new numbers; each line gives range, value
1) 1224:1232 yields 3.61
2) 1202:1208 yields 3.44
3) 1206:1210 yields 3.51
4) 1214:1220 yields 3.69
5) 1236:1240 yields 3.4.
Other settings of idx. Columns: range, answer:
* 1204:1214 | 3.25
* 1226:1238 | 3.23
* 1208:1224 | 3.36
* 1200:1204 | 2.54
